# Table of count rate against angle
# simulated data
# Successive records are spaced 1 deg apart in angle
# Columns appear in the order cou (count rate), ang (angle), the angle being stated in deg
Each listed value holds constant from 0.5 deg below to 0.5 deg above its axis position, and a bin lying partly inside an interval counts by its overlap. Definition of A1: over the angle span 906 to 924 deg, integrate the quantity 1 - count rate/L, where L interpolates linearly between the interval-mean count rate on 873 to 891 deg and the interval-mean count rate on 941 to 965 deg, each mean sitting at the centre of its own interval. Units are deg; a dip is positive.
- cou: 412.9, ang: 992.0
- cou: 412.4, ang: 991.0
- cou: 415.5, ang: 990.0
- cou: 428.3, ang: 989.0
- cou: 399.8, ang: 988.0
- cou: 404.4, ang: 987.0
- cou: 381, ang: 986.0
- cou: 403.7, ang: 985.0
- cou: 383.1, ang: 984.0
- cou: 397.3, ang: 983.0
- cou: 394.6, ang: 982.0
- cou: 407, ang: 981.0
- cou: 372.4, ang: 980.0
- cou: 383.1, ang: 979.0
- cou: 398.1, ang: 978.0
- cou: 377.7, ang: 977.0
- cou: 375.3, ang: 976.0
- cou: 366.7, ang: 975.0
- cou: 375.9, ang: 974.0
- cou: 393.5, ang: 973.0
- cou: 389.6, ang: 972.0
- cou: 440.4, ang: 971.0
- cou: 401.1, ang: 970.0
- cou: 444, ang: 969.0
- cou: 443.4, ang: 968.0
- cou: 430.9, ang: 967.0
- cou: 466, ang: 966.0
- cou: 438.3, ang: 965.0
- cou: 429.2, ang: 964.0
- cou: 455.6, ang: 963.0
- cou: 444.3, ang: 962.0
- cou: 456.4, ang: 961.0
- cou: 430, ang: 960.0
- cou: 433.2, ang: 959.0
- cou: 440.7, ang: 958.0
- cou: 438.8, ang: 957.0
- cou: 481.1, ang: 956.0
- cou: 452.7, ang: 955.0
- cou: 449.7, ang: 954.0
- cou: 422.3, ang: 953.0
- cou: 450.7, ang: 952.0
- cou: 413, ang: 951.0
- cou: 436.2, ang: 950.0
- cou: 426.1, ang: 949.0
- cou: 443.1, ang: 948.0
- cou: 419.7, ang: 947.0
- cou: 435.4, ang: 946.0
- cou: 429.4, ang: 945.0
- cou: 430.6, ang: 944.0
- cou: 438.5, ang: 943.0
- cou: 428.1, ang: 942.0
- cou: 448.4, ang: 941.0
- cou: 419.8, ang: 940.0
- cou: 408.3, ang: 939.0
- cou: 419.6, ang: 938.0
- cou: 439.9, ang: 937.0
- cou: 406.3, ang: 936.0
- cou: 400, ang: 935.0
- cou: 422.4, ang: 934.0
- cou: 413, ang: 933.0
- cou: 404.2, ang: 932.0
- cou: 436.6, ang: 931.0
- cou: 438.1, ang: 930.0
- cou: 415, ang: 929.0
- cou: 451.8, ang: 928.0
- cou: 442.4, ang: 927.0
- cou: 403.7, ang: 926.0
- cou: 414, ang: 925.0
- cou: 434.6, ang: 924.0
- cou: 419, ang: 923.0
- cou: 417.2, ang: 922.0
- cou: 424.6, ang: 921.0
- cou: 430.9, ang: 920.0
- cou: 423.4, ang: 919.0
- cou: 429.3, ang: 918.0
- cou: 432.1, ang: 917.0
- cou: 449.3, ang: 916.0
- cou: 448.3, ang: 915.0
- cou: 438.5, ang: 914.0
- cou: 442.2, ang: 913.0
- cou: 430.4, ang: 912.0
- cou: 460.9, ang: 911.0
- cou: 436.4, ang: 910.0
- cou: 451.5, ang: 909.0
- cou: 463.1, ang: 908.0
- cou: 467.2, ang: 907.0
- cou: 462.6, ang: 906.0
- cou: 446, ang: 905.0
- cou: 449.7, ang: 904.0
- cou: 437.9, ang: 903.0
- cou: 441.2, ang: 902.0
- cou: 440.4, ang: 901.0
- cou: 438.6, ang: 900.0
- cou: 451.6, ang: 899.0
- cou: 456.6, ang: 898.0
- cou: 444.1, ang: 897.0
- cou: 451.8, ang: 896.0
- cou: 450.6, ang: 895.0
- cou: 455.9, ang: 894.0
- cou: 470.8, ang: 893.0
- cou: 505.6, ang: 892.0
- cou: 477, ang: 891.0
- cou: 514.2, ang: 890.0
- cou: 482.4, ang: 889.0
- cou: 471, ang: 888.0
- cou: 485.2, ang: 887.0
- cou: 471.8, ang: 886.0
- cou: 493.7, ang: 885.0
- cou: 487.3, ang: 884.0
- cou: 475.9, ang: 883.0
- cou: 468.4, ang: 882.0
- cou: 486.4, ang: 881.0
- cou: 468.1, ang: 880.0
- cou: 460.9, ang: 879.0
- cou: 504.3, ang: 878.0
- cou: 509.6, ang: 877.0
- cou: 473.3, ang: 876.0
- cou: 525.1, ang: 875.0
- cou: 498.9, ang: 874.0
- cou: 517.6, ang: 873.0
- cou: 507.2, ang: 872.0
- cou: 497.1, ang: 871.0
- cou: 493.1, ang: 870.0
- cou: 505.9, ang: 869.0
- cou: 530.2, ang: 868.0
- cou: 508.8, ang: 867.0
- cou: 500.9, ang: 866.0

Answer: 1.0 deg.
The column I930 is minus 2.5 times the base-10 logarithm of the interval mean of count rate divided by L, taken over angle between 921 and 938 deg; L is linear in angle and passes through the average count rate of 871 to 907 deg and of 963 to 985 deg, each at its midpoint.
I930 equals 0.049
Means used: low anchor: 474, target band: 422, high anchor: 406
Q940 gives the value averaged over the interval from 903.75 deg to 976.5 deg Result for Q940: 431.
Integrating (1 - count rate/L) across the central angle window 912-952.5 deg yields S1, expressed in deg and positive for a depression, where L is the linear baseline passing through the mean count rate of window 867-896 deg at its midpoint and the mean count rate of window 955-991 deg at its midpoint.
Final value 1.8 deg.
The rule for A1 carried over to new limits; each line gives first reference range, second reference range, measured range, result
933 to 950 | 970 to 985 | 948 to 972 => -1.9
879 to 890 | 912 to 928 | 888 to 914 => 0.0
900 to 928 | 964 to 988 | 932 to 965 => -1.1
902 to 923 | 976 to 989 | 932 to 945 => 0.0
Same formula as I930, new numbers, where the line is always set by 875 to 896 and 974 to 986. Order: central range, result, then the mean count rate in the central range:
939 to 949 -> -0.02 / 431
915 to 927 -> 0.05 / 427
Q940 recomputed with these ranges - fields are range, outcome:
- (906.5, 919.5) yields 444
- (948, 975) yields 433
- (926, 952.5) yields 427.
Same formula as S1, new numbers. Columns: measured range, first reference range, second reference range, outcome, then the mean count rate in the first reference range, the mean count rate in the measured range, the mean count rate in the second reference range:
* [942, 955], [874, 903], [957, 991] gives -0.1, 473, 433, 413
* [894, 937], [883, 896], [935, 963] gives 2.2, 479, 436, 435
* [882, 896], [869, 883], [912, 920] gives -0.1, 493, 479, 437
